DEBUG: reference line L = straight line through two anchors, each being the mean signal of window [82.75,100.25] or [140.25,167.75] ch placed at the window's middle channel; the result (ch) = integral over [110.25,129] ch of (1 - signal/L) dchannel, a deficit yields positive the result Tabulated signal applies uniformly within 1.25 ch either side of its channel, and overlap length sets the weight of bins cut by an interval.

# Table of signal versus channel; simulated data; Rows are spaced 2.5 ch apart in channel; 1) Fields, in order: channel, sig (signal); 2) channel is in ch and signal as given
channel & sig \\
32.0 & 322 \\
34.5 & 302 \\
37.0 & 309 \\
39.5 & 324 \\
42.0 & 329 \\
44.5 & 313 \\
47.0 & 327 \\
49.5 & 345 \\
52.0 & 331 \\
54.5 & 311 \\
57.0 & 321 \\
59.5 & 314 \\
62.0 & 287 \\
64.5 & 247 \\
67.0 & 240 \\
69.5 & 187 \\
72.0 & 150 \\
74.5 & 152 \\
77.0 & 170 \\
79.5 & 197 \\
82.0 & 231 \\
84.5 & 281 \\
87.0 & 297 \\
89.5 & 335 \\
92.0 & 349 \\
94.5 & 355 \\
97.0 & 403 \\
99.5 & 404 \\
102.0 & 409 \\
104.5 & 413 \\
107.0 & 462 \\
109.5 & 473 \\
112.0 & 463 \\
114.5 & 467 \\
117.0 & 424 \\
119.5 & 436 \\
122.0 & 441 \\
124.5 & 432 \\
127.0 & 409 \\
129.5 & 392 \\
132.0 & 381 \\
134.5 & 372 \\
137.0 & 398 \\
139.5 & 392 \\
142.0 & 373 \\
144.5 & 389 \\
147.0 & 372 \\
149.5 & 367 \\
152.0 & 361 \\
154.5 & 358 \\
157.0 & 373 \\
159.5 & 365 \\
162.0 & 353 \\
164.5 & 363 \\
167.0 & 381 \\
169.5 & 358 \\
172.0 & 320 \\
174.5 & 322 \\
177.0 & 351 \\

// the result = -4.5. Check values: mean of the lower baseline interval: 341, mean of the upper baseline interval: 369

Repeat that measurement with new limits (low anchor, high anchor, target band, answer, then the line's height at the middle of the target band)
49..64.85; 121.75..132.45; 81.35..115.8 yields -1.18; 369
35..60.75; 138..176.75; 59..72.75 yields 3.84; 329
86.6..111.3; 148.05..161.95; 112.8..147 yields -2.67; 378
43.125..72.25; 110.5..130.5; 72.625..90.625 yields 5.80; 342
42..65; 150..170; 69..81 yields 5.65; 324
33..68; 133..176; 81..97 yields 0.63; 329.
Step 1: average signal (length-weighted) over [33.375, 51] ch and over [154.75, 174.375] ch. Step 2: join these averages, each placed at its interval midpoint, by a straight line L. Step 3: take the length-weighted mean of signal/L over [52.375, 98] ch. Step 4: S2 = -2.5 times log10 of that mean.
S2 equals 0.228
